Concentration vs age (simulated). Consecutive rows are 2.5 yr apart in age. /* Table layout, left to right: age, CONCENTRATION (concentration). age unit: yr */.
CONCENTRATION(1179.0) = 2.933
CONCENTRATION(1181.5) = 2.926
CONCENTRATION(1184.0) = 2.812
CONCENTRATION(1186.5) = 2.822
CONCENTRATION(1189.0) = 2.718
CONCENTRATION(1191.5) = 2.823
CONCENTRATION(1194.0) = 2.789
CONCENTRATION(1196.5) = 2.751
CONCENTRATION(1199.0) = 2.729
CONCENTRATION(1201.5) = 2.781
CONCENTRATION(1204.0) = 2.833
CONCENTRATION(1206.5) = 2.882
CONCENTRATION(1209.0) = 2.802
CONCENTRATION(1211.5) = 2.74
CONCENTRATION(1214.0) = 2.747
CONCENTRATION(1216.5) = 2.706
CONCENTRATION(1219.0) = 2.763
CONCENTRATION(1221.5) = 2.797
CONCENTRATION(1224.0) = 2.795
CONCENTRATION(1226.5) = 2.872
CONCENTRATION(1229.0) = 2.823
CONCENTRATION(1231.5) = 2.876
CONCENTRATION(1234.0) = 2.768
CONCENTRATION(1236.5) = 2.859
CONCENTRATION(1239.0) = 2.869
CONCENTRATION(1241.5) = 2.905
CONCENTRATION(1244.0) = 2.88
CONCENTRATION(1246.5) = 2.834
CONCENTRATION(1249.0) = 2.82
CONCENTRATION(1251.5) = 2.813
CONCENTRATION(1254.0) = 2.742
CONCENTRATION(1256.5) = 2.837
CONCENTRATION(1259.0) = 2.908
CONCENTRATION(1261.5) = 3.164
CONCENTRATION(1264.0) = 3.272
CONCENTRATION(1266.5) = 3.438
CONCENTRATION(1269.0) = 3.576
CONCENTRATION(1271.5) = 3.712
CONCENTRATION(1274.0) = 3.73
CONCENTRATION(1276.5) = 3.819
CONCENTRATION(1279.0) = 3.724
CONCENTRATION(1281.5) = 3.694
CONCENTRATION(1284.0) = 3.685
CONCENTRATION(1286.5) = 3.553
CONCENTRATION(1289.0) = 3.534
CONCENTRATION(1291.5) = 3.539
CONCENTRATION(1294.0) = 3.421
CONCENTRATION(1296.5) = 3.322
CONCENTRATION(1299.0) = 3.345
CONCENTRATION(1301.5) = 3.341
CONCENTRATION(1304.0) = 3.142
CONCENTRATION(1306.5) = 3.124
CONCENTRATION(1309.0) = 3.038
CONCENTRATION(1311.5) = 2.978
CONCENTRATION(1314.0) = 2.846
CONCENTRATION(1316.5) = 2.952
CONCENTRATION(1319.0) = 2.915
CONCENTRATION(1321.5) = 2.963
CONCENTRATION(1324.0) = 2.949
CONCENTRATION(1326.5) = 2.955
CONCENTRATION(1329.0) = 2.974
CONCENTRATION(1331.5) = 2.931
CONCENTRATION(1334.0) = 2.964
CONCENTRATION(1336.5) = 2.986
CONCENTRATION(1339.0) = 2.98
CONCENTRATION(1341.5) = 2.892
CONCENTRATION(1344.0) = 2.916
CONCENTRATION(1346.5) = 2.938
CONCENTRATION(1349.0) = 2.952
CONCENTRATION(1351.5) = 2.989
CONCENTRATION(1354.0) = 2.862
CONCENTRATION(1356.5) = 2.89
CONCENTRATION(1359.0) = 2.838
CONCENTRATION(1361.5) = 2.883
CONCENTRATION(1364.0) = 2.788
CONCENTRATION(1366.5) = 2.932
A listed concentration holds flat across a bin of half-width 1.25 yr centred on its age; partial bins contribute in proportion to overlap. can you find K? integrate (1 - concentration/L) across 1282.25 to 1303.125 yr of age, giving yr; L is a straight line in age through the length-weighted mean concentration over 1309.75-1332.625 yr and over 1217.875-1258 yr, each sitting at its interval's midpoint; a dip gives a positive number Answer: -4.1 yr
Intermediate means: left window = 2.83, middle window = 3.47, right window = 2.94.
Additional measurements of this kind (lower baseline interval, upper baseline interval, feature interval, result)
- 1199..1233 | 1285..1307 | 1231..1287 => -1.3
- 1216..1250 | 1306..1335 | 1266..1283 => -4.6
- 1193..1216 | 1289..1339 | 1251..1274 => -2.0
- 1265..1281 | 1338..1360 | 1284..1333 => 2.3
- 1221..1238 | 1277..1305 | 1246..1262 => 1.2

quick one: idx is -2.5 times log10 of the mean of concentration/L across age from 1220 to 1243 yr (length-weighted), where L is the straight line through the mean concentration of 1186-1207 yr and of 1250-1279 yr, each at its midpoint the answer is 0.076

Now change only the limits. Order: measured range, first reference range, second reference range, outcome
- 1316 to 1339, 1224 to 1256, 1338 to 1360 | -0.020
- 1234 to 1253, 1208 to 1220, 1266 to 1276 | 0.130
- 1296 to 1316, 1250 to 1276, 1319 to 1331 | -0.031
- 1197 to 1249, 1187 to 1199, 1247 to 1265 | 0.012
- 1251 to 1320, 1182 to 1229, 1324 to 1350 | -0.145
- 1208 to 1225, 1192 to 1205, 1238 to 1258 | 0.014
